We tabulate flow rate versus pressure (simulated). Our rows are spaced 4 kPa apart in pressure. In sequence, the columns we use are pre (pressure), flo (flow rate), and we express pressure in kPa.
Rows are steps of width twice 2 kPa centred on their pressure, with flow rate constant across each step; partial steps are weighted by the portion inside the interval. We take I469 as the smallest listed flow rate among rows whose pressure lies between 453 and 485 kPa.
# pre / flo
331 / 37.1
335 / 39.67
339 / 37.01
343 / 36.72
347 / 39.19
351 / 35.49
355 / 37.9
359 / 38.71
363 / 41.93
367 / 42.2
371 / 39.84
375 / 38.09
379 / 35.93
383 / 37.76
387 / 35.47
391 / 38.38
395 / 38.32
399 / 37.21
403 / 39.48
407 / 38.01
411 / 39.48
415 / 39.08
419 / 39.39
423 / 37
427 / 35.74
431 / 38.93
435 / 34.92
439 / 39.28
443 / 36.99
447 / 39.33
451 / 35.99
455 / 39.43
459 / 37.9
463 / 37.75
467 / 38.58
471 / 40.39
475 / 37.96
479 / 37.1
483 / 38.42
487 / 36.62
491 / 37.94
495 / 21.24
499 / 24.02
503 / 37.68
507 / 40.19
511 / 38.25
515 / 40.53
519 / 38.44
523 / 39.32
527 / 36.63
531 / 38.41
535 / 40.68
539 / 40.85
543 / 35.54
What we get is 37.1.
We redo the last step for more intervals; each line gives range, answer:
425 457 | 34.92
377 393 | 35.47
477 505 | 21.24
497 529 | 24.02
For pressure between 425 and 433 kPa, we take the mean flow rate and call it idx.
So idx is 37.3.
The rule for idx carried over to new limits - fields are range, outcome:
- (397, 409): 38.2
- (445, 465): 38.1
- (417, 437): 37.2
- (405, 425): 38.6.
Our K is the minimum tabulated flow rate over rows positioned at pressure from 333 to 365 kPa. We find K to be 35.49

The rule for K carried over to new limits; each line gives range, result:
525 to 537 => 36.63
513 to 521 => 38.44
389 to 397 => 38.32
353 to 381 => 35.93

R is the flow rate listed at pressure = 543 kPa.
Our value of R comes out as 35.54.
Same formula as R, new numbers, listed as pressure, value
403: 39.48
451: 35.99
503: 37.68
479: 37.1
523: 39.32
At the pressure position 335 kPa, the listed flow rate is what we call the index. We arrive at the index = 39.67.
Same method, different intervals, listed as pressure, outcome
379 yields 35.93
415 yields 39.08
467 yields 38.58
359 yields 38.71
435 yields 34.92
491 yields 37.94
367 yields 42.2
